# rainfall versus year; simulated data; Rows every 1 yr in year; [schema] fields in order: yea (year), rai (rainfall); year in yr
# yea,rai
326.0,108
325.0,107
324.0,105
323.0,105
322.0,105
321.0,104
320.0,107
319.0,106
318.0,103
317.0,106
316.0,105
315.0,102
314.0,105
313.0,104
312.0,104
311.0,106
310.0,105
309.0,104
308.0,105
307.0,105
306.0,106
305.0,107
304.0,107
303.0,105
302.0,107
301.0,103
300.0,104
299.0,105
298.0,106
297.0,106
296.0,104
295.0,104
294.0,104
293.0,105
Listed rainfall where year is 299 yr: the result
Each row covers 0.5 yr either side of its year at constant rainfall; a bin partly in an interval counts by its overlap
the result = 105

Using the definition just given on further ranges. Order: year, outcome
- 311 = 106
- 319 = 106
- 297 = 106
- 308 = 105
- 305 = 107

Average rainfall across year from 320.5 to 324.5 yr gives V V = 105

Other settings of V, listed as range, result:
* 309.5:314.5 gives 105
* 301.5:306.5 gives 106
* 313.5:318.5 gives 104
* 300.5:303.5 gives 105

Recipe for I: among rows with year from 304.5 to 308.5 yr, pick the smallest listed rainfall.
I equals 105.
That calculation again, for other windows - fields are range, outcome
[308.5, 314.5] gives 104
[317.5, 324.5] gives 103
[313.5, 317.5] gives 102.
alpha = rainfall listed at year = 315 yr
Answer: 102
